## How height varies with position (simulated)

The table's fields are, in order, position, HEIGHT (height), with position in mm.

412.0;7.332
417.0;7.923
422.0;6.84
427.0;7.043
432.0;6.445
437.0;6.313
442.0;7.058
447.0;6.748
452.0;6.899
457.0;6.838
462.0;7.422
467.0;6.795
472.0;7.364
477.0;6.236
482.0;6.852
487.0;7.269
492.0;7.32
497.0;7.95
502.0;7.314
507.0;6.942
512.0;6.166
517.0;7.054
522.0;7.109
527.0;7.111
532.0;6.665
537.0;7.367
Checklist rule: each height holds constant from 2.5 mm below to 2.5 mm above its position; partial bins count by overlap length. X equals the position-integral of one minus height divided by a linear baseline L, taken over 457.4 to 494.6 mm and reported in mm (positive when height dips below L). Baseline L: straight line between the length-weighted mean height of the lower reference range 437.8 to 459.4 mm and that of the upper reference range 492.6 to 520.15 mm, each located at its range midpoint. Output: -0.3 mm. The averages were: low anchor 6.84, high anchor 7.1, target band 7.03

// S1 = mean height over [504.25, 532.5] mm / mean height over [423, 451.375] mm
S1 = 1.0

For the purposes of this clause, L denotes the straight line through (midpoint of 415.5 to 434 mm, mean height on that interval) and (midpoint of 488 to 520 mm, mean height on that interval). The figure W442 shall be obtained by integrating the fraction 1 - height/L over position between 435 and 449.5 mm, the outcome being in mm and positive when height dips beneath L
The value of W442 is 0.7 mm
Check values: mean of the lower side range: 7.03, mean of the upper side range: 7.13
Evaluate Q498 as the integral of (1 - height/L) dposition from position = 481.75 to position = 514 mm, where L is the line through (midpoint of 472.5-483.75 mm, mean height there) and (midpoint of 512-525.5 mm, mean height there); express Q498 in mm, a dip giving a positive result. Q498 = -1.7 mm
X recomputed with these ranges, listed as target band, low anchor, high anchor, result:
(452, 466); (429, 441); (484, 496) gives -0.4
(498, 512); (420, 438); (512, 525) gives -0.4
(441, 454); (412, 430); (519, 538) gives 0.6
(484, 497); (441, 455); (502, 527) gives -1.0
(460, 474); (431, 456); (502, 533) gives -0.8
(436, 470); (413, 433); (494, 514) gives 1.1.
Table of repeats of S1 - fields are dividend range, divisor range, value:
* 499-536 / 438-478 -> 1.00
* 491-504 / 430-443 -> 1.15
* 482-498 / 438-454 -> 1.08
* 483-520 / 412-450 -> 1.03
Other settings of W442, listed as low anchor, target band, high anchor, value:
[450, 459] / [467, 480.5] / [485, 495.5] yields 0.62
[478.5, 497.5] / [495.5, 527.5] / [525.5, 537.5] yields 0.16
